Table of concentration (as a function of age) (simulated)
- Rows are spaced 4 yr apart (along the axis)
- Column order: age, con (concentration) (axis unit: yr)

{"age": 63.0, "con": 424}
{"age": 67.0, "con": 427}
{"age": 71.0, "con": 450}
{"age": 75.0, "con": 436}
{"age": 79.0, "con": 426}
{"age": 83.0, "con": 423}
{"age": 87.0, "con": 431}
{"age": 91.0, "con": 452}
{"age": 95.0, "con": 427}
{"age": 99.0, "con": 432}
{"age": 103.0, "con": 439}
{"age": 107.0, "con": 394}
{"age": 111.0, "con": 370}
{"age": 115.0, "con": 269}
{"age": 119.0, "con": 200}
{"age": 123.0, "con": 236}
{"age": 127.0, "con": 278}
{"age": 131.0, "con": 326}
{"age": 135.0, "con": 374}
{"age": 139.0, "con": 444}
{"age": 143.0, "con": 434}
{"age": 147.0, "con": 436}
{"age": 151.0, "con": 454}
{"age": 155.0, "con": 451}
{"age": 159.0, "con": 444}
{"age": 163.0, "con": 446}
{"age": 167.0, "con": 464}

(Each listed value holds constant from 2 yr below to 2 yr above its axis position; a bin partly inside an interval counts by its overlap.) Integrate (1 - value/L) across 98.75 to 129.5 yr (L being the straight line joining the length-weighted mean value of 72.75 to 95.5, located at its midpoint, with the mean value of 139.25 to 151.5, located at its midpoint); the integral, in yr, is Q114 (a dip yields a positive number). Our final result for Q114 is 8.1 yr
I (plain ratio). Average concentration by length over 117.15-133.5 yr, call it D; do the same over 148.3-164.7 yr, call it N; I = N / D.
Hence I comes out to 1.7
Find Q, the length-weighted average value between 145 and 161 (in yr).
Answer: 446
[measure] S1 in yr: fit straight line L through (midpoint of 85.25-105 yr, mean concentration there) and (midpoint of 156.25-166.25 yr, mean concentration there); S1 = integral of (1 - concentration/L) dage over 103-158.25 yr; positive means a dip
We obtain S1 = 9.9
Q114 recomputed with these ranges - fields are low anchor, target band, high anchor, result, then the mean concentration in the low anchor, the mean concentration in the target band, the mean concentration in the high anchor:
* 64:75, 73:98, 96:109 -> -0.17 yr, 437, 432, 422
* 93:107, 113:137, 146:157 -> 8.62 yr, 427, 280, 448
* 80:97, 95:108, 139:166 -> 0.32 yr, 433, 425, 445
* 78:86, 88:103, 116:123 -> -3.75 yr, 425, 437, 220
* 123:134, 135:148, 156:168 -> -2.65 yr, 297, 428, 450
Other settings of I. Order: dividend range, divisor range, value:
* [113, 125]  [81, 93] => 0.54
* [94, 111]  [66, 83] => 0.96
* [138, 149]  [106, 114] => 1.19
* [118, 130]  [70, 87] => 0.57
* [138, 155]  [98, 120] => 1.25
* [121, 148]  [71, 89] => 0.83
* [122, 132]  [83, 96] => 0.64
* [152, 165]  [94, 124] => 1.29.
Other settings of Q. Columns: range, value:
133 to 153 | 428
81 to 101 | 433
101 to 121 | 334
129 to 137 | 350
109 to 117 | 320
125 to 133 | 302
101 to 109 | 416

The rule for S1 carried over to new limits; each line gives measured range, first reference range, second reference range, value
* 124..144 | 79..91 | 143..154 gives 3.6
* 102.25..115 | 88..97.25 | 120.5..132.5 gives -0.5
